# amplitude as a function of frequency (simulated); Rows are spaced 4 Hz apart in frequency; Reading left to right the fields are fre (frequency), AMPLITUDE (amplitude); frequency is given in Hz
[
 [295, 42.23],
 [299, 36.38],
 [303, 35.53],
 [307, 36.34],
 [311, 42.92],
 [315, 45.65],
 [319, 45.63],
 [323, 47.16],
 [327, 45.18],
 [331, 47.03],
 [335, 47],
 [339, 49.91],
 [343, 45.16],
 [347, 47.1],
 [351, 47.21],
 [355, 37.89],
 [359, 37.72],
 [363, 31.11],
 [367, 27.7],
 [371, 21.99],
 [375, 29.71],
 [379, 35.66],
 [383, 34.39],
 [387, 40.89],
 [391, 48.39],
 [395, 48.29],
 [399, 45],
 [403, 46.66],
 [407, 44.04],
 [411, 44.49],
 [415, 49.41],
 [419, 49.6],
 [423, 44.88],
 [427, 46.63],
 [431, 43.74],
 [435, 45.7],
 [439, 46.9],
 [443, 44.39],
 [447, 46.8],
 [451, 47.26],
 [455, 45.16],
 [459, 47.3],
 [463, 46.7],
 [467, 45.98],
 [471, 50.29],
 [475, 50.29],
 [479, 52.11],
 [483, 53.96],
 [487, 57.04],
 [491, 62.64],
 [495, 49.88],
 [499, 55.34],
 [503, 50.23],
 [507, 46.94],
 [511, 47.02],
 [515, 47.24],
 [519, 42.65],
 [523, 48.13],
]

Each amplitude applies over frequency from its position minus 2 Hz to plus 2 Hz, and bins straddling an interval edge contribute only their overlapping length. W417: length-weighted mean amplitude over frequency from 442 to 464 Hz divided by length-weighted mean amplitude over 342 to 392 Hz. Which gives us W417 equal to 1.25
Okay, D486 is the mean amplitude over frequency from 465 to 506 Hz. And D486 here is 52.6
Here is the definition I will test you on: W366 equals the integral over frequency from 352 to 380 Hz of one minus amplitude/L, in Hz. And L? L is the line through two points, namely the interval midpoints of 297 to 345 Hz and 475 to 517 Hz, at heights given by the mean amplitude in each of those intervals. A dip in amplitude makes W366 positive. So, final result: 8.38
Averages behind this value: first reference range 43.7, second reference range 52.1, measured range 32.1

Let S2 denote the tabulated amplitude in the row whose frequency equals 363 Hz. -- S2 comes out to 31.11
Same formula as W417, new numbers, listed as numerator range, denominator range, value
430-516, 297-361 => 1.14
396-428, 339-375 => 1.24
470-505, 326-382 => 1.37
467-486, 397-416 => 1.12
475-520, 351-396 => 1.43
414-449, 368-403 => 1.21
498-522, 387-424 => 1.03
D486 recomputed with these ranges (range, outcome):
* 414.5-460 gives 46.4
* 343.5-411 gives 39.3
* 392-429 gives 46.6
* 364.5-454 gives 42.4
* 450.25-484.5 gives 48.8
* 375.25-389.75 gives 36.7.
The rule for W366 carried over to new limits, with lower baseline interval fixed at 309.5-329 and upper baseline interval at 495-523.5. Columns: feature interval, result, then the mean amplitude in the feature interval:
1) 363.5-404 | 7.9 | 37.4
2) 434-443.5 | 0.3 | 45.9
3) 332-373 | 5.7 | 39.5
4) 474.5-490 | -2.0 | 54.2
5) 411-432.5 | 0.1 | 46.7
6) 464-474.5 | -0.1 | 48.3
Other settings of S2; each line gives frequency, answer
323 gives 47.16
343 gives 45.16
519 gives 42.65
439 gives 46.9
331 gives 47.03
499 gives 55.34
